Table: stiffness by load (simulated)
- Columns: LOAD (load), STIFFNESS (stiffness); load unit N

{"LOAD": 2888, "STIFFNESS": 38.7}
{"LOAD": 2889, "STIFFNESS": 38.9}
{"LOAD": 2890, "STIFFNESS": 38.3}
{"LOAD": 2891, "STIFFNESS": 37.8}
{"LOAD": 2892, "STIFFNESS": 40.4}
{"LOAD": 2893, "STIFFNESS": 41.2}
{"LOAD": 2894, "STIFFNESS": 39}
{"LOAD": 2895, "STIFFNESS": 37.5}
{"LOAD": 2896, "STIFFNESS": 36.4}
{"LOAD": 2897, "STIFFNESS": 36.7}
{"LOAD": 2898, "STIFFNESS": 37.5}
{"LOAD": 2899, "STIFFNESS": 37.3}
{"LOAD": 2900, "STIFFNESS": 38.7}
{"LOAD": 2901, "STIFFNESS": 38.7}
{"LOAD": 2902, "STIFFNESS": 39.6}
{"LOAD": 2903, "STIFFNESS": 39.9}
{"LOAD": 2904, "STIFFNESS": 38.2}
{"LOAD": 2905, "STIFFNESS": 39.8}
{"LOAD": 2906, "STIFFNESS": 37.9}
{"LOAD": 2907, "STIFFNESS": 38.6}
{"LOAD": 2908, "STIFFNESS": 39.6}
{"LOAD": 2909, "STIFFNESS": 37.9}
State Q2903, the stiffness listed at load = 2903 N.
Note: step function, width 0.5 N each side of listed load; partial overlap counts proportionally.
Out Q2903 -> 39.9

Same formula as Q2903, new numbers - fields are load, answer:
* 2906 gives 37.9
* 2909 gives 37.9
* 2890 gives 38.3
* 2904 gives 38.2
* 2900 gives 38.7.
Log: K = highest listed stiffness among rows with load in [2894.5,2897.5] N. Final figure 37.5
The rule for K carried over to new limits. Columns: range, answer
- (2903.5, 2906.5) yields 39.8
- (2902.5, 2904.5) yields 39.9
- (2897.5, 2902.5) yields 39.6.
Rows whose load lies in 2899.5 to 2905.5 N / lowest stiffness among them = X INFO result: 38.2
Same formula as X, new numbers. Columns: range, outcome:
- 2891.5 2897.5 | 36.4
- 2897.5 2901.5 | 37.3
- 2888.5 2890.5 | 38.3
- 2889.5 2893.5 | 37.8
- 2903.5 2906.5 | 37.9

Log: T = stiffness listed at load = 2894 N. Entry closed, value 39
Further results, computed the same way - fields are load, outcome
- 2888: 38.7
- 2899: 37.3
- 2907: 38.6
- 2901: 38.7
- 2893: 41.2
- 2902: 39.6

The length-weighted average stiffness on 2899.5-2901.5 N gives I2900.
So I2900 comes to 38.7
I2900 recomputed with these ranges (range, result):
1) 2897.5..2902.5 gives 38.4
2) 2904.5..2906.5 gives 38.8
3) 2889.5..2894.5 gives 39.3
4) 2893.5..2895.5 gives 38.2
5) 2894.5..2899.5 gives 37.1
